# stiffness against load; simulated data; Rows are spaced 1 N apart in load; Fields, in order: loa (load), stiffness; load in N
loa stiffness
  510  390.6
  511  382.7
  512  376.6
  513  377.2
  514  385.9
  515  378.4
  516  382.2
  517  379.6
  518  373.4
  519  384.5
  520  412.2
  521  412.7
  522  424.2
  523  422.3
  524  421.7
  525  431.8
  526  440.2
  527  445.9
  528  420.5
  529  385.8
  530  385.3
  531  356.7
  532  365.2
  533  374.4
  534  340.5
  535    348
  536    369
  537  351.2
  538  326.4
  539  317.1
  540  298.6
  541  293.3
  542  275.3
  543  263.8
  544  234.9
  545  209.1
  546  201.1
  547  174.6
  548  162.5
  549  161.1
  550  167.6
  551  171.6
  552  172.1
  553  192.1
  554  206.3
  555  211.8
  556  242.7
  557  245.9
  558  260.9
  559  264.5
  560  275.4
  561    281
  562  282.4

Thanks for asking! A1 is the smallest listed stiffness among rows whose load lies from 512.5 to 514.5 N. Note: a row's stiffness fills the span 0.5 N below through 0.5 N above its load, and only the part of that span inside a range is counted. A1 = 377.2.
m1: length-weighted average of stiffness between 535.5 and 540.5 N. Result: 332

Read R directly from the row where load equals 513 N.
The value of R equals 377.2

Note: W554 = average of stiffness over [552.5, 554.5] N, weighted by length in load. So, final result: 199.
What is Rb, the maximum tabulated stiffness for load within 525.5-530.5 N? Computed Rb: 445.9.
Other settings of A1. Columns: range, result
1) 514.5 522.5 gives 373.4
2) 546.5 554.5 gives 161.1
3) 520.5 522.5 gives 412.7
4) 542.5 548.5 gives 162.5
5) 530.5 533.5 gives 356.7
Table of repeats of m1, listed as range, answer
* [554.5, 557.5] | 233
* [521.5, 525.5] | 425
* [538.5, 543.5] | 290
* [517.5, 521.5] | 396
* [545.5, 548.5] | 179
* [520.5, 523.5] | 420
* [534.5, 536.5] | 358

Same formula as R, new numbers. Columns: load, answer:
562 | 282.4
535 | 348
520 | 412.2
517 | 379.6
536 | 369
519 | 384.5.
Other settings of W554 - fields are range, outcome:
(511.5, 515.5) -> 380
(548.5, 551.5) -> 167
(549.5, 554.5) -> 182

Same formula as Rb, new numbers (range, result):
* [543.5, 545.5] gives 234.9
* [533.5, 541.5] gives 369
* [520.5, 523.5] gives 424.2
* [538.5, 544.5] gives 317.1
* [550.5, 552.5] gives 172.1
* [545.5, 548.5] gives 201.1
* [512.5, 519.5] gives 385.9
